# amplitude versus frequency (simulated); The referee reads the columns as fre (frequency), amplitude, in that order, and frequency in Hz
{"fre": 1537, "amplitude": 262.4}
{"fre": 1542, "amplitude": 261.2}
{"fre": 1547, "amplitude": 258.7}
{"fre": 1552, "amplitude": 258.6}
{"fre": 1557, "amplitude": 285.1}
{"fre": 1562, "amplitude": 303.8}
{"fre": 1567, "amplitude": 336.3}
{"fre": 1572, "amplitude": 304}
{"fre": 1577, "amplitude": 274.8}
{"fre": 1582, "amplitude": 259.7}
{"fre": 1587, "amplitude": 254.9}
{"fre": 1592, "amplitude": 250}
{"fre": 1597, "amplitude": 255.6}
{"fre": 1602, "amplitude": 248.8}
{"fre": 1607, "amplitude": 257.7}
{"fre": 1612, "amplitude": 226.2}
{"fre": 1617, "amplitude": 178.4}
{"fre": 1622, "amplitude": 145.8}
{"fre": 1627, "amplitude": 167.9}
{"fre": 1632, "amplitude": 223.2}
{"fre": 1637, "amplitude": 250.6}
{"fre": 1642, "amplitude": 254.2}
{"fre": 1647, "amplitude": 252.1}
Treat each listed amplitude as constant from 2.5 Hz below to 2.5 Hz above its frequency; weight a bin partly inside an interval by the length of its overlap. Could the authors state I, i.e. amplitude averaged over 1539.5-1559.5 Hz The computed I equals 266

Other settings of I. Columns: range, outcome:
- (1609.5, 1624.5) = 183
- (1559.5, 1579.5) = 305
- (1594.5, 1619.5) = 233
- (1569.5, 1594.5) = 269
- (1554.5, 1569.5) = 308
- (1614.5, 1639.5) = 193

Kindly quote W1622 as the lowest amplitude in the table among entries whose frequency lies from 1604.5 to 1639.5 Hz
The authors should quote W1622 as 145.8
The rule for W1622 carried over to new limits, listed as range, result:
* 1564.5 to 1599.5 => 250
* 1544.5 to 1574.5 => 258.6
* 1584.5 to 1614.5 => 226.2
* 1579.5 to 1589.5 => 254.9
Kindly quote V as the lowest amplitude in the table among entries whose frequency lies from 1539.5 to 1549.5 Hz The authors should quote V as 258.7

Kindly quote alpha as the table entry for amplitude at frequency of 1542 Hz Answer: 261.2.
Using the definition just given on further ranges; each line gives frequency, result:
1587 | 254.9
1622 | 145.8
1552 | 258.6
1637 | 250.6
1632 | 223.2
